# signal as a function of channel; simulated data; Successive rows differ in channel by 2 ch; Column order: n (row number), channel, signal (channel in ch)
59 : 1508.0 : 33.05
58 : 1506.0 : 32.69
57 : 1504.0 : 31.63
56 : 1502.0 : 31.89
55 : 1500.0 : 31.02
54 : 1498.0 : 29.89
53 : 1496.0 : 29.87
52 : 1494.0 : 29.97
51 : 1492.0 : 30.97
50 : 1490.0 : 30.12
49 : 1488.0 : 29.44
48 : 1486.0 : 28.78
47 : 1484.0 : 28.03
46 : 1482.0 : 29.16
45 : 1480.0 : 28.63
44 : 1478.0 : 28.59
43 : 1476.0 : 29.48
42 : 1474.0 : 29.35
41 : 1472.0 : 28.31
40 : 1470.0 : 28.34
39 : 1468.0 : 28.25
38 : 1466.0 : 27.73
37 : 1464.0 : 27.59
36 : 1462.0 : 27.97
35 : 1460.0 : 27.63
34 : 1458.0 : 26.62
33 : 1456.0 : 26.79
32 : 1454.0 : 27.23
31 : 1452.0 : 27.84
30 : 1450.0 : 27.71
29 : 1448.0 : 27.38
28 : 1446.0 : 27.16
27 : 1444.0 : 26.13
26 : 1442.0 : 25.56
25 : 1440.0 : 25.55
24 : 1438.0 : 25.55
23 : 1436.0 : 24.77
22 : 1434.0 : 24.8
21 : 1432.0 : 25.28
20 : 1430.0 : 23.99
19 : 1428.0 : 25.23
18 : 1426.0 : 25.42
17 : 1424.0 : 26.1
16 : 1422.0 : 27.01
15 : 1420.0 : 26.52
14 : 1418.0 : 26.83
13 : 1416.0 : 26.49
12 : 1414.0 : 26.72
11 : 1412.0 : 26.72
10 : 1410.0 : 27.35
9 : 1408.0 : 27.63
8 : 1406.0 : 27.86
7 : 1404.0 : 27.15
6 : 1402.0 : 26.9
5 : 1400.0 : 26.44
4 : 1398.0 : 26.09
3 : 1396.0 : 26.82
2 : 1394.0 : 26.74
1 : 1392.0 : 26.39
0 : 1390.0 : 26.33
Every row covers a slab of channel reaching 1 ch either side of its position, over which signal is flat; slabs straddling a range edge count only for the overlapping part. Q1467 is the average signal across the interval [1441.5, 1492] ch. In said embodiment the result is 28.1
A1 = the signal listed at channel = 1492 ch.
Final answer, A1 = 30.97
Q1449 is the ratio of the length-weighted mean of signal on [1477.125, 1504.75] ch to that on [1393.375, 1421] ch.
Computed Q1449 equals 1.1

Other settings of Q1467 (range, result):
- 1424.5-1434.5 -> 25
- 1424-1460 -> 26.1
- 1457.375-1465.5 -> 27.5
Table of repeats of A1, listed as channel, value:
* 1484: 28.03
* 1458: 26.62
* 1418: 26.83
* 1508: 33.05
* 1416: 26.49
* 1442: 25.56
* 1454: 27.23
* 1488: 29.44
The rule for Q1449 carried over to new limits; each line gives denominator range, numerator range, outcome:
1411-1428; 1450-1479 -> 1.06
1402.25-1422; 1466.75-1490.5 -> 1.07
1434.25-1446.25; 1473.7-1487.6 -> 1.13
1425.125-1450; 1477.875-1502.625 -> 1.16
